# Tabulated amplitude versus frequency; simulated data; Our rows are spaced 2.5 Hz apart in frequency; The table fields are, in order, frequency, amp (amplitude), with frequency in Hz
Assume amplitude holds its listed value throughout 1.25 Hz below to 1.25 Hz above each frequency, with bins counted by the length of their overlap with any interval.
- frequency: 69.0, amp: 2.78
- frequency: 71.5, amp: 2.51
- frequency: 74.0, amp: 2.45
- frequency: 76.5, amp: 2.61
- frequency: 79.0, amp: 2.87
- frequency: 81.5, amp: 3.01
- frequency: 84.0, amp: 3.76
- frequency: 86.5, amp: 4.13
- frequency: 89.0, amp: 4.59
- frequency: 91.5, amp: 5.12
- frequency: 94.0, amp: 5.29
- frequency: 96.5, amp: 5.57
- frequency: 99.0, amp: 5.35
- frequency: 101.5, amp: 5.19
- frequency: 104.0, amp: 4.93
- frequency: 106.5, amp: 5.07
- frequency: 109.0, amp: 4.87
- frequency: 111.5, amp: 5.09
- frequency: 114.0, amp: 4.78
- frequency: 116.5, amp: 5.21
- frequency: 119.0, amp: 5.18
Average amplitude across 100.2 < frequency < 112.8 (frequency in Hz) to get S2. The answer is 5.03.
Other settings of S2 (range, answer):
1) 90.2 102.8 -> 5.3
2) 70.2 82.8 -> 2.69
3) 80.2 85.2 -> 3.38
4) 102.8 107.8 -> 5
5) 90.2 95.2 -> 5.2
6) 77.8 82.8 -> 2.95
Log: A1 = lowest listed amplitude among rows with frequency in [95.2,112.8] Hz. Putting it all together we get 4.87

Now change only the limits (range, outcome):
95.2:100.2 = 5.35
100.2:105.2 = 4.93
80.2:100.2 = 3.01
